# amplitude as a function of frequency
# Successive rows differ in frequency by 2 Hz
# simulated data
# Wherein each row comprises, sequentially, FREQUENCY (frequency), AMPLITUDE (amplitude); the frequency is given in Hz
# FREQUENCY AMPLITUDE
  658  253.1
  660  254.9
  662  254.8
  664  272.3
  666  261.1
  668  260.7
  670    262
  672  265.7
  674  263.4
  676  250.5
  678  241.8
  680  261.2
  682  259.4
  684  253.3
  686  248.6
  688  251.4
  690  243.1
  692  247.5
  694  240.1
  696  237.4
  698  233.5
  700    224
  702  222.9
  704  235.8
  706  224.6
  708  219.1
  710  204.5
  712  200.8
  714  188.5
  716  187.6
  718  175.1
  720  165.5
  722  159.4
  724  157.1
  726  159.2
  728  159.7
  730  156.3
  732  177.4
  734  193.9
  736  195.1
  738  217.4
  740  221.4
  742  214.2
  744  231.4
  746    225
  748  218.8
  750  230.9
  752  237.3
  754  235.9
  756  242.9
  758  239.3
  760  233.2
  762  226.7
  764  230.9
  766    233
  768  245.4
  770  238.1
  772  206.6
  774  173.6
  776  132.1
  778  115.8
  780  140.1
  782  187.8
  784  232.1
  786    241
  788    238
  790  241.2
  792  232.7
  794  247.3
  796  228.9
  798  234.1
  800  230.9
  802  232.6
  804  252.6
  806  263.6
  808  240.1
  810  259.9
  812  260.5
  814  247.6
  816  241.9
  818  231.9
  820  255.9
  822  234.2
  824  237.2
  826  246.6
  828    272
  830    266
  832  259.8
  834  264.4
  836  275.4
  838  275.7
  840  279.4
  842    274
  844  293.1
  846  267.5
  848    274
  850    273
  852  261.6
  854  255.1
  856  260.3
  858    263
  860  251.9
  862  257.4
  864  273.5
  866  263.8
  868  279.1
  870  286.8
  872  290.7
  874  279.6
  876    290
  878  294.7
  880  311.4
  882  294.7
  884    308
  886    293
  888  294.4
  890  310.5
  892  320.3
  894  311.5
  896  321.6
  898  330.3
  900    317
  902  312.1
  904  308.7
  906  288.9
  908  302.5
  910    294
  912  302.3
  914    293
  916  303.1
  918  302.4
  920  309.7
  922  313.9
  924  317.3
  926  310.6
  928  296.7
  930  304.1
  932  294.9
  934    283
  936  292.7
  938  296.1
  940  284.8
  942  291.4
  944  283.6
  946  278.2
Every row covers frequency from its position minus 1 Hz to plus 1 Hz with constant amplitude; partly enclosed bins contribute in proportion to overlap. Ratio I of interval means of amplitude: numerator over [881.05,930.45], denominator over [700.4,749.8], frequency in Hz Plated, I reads 1.55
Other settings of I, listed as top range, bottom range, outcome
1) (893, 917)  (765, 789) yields 1.55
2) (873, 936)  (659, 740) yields 1.37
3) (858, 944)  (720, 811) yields 1.39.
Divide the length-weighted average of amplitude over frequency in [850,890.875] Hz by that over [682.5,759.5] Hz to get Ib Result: 1.32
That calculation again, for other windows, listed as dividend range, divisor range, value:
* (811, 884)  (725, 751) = 1.34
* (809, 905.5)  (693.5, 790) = 1.34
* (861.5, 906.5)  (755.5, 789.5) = 1.42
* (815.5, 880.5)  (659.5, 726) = 1.16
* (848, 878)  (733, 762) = 1.21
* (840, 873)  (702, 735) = 1.45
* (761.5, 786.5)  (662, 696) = 0.78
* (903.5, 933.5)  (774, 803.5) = 1.45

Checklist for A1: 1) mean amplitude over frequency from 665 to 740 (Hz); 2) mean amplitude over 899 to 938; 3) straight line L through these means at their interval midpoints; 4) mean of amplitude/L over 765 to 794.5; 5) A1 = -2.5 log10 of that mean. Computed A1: 0.20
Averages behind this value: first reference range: 219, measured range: 206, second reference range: 302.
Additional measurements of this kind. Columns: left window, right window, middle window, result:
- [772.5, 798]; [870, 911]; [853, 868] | 0.05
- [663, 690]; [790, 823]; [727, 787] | 0.19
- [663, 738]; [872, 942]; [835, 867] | 0.04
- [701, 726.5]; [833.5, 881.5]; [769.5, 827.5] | 0.08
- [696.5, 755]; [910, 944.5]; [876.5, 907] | -0.09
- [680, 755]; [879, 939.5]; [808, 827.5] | 0.06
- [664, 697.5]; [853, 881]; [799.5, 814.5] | 0.08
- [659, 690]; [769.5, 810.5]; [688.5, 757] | 0.15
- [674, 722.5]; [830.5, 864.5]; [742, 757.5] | 0.04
